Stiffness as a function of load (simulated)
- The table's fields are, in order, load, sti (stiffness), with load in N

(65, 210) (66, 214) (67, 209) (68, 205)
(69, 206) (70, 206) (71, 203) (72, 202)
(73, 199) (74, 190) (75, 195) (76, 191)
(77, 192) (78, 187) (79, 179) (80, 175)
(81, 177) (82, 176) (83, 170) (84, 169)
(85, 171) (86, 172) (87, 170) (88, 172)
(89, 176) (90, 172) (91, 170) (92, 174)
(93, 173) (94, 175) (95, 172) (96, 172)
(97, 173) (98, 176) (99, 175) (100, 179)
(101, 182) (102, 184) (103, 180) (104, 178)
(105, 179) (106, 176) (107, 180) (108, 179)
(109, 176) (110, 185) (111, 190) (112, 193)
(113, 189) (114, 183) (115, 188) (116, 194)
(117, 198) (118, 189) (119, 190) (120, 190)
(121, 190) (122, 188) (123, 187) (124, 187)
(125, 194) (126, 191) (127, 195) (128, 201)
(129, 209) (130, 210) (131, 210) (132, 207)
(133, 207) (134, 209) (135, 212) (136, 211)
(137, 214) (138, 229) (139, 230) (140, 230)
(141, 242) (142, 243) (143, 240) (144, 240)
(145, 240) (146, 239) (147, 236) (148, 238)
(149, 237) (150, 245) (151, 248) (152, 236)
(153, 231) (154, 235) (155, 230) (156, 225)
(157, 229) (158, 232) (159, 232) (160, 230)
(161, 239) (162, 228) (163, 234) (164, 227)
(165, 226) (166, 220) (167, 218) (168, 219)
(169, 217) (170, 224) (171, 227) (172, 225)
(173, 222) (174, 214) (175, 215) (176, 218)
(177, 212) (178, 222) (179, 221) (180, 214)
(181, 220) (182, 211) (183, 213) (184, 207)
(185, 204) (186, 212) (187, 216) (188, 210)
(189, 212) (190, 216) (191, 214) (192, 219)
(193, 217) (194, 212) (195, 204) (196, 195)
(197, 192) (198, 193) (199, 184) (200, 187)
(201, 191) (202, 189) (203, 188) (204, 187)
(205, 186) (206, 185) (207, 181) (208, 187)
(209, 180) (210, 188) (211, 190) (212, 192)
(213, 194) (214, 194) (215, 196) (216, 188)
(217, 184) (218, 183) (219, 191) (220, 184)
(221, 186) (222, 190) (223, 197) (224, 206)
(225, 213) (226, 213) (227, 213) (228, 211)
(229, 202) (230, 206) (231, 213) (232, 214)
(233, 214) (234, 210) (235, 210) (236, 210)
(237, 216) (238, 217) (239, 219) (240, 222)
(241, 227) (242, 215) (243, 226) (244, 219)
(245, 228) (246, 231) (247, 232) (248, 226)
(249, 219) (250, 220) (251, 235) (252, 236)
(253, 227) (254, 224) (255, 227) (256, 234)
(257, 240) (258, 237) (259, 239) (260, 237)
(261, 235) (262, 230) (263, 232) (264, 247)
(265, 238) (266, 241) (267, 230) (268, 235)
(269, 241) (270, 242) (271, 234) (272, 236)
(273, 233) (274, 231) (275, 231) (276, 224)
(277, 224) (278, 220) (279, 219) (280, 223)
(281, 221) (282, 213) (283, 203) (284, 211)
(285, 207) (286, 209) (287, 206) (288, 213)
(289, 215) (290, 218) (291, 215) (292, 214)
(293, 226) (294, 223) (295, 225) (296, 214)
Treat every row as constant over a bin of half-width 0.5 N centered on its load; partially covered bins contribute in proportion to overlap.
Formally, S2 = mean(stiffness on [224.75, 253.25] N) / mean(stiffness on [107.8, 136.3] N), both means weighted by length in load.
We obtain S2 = 1.1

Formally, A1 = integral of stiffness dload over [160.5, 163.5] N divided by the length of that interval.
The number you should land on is 234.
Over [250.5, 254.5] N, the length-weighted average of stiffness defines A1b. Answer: 230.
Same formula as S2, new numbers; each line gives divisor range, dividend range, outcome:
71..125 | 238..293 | 1.24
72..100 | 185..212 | 1.11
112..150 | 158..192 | 1.04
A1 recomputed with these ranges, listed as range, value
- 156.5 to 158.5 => 230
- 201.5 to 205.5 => 188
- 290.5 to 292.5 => 214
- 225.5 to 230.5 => 209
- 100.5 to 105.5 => 181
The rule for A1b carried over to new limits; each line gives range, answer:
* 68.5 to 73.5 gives 203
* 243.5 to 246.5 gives 226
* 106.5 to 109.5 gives 178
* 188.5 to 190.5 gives 214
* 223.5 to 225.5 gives 210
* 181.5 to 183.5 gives 212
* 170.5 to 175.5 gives 221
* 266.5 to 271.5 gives 236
